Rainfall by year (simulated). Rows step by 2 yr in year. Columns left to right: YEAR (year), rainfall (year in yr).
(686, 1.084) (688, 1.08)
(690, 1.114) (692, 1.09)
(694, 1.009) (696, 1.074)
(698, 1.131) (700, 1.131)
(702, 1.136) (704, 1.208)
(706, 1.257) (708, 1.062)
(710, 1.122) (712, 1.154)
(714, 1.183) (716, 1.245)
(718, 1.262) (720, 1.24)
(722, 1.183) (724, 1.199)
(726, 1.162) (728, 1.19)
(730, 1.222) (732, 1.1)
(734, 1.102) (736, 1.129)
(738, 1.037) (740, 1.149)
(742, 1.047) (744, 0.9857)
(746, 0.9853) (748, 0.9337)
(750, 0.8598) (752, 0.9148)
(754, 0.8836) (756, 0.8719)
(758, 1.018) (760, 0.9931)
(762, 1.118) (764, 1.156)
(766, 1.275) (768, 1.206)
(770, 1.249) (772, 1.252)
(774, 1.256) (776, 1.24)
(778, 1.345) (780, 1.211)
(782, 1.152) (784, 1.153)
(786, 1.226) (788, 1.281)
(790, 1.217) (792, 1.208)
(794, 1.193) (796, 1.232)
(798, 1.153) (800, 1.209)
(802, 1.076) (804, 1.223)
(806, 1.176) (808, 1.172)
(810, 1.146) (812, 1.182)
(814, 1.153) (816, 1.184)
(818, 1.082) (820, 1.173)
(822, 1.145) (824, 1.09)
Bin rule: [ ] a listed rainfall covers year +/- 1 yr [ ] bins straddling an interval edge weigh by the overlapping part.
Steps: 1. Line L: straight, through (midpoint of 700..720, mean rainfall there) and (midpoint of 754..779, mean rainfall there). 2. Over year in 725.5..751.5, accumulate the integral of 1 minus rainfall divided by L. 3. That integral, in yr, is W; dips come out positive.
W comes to 2.3 yr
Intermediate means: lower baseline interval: 1.18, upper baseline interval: 1.15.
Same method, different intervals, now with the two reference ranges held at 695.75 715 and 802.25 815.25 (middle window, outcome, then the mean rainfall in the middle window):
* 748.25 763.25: 2.7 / 0.954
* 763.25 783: -1.2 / 1.24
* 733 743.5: 0.6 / 1.09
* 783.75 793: -0.4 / 1.22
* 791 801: -0.3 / 1.2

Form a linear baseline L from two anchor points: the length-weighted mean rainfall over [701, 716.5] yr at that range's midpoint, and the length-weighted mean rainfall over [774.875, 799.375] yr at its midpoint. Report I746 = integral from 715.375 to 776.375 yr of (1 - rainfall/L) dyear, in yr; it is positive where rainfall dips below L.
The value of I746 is 4.19 yr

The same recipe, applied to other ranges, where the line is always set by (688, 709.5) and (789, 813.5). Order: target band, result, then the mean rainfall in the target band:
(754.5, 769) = 0.9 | 1.08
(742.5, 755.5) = 2.5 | 0.93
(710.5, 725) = -1.0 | 1.21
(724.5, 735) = -0.2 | 1.16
